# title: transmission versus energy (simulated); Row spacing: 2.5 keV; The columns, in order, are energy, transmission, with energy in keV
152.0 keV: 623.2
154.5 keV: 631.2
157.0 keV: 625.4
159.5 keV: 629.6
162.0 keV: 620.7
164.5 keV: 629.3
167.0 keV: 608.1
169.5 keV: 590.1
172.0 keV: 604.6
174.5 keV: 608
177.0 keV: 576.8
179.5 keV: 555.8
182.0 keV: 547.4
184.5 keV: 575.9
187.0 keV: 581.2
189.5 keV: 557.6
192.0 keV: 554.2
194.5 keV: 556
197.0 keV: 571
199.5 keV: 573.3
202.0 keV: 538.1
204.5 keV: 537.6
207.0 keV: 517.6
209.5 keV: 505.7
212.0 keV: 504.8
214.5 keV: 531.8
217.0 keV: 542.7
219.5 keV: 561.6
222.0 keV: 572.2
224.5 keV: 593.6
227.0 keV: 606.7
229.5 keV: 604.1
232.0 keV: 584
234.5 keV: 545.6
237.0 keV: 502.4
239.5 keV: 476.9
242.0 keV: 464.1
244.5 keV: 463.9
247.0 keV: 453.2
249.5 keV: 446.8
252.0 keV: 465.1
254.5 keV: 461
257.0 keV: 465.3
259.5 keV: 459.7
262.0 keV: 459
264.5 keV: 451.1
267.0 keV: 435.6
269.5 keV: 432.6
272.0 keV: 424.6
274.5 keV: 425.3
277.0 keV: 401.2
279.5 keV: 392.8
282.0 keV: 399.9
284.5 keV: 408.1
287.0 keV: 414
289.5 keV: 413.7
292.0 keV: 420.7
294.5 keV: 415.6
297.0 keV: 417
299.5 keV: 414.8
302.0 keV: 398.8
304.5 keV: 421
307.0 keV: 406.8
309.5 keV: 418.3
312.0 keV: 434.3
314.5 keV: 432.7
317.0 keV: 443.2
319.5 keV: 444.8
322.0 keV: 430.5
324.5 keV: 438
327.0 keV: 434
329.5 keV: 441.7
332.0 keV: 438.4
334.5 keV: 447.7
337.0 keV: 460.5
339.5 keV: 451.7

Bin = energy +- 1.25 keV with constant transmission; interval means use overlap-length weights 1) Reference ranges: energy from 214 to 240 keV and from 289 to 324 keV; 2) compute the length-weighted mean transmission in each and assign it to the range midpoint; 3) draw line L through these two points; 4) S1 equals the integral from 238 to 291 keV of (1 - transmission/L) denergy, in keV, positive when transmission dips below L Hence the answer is 6.0 keV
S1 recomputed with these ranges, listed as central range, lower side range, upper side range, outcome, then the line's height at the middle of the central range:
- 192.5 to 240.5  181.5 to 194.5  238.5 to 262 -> -3.1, 517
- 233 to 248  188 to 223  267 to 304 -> 0.0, 487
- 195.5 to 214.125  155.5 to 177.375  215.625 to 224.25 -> 1.3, 576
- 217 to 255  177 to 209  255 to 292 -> -2.6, 487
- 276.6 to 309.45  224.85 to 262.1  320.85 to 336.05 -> 3.8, 465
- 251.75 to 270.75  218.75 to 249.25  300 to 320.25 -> 1.6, 494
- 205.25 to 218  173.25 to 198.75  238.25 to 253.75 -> 0.0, 523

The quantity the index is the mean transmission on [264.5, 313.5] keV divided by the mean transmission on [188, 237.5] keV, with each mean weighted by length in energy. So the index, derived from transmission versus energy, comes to 0.8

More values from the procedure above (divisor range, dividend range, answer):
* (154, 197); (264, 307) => 0.71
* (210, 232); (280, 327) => 0.75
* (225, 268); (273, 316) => 0.84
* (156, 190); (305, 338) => 0.73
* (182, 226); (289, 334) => 0.77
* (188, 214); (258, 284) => 0.79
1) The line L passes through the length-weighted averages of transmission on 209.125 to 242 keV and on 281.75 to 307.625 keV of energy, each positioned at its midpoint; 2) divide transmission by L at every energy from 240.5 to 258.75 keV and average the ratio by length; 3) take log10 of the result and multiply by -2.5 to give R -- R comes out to 0.09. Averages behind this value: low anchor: 547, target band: 460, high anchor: 412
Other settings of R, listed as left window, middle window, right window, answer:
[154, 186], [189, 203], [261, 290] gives -0.01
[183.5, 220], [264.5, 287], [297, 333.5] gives 0.13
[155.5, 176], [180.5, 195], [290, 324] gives 0.04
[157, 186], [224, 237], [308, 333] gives -0.09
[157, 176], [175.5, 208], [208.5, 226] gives 0.04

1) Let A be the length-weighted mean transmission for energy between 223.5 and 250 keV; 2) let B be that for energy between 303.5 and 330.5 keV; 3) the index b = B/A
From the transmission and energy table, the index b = 0.82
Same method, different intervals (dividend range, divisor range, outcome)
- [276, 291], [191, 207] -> 0.73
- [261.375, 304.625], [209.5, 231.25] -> 0.75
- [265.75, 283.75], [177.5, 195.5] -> 0.74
